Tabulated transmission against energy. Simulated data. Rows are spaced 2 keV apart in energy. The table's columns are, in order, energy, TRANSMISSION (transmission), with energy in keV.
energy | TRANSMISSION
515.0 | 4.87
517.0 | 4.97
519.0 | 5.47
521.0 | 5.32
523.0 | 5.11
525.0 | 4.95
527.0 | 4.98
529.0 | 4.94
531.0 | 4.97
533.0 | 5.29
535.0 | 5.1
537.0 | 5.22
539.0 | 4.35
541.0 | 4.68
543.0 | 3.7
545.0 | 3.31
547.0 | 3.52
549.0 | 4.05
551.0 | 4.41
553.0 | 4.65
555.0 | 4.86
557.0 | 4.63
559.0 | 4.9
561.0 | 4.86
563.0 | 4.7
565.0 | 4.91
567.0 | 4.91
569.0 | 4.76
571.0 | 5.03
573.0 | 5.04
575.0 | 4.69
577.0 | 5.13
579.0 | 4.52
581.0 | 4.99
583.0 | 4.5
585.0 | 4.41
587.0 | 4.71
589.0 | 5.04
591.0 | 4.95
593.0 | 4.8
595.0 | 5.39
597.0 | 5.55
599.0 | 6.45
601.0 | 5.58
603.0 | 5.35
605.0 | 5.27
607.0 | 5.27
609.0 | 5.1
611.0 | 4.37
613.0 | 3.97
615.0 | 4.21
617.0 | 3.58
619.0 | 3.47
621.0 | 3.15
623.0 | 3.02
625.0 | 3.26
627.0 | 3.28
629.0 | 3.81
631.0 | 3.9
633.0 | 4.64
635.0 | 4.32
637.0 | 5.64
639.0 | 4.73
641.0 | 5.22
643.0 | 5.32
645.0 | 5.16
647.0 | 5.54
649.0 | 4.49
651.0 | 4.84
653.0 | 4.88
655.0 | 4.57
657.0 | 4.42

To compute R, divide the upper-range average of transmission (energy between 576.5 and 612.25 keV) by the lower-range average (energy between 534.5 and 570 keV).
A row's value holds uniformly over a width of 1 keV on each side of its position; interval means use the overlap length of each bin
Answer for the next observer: 1.12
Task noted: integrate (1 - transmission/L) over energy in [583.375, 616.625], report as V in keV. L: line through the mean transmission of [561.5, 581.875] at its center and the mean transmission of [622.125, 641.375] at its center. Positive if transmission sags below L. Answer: -3.4 keV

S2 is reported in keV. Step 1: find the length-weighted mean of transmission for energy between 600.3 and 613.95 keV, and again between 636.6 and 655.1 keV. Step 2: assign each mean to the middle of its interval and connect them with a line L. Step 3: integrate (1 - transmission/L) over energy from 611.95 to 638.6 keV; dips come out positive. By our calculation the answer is 6.0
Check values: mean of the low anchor 4.98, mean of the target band 3.89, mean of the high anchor 5.04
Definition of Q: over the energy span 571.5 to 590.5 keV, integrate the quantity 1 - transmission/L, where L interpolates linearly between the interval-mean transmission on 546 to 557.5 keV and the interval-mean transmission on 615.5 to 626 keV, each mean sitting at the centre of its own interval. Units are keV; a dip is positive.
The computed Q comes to -4.25 keV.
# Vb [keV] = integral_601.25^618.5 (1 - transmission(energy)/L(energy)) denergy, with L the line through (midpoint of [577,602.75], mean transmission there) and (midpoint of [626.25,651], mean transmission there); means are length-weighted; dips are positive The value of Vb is 1.0 keV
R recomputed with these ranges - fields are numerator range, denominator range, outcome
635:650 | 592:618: 1.02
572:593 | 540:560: 1.12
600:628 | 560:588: 0.88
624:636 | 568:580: 0.80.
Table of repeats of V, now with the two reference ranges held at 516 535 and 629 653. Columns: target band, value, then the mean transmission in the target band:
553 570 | 0.75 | 4.81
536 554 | 3.04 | 4.21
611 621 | 2.25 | 3.8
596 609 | -1.60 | 5.54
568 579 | 0.24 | 4.89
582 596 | 0.38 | 4.83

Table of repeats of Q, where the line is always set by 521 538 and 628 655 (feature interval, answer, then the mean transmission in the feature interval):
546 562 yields 1.7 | 4.49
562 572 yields 0.3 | 4.86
